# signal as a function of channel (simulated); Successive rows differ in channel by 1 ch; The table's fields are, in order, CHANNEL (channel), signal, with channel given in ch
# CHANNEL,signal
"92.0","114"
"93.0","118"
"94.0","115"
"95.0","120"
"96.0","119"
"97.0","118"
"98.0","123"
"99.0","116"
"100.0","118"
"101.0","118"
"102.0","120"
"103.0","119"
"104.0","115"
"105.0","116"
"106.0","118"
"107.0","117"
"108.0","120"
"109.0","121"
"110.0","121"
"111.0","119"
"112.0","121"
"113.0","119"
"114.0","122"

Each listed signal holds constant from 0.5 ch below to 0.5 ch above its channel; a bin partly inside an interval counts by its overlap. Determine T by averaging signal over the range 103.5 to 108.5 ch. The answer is 117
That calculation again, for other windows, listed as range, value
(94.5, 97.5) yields 119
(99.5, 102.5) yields 119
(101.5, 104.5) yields 118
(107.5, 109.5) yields 120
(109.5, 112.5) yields 120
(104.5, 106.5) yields 117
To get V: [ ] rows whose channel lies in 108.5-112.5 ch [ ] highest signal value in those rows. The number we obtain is 121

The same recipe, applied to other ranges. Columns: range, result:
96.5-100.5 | 123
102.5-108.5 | 120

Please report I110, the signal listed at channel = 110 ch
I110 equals 121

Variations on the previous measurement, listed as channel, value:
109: 121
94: 115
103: 119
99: 116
